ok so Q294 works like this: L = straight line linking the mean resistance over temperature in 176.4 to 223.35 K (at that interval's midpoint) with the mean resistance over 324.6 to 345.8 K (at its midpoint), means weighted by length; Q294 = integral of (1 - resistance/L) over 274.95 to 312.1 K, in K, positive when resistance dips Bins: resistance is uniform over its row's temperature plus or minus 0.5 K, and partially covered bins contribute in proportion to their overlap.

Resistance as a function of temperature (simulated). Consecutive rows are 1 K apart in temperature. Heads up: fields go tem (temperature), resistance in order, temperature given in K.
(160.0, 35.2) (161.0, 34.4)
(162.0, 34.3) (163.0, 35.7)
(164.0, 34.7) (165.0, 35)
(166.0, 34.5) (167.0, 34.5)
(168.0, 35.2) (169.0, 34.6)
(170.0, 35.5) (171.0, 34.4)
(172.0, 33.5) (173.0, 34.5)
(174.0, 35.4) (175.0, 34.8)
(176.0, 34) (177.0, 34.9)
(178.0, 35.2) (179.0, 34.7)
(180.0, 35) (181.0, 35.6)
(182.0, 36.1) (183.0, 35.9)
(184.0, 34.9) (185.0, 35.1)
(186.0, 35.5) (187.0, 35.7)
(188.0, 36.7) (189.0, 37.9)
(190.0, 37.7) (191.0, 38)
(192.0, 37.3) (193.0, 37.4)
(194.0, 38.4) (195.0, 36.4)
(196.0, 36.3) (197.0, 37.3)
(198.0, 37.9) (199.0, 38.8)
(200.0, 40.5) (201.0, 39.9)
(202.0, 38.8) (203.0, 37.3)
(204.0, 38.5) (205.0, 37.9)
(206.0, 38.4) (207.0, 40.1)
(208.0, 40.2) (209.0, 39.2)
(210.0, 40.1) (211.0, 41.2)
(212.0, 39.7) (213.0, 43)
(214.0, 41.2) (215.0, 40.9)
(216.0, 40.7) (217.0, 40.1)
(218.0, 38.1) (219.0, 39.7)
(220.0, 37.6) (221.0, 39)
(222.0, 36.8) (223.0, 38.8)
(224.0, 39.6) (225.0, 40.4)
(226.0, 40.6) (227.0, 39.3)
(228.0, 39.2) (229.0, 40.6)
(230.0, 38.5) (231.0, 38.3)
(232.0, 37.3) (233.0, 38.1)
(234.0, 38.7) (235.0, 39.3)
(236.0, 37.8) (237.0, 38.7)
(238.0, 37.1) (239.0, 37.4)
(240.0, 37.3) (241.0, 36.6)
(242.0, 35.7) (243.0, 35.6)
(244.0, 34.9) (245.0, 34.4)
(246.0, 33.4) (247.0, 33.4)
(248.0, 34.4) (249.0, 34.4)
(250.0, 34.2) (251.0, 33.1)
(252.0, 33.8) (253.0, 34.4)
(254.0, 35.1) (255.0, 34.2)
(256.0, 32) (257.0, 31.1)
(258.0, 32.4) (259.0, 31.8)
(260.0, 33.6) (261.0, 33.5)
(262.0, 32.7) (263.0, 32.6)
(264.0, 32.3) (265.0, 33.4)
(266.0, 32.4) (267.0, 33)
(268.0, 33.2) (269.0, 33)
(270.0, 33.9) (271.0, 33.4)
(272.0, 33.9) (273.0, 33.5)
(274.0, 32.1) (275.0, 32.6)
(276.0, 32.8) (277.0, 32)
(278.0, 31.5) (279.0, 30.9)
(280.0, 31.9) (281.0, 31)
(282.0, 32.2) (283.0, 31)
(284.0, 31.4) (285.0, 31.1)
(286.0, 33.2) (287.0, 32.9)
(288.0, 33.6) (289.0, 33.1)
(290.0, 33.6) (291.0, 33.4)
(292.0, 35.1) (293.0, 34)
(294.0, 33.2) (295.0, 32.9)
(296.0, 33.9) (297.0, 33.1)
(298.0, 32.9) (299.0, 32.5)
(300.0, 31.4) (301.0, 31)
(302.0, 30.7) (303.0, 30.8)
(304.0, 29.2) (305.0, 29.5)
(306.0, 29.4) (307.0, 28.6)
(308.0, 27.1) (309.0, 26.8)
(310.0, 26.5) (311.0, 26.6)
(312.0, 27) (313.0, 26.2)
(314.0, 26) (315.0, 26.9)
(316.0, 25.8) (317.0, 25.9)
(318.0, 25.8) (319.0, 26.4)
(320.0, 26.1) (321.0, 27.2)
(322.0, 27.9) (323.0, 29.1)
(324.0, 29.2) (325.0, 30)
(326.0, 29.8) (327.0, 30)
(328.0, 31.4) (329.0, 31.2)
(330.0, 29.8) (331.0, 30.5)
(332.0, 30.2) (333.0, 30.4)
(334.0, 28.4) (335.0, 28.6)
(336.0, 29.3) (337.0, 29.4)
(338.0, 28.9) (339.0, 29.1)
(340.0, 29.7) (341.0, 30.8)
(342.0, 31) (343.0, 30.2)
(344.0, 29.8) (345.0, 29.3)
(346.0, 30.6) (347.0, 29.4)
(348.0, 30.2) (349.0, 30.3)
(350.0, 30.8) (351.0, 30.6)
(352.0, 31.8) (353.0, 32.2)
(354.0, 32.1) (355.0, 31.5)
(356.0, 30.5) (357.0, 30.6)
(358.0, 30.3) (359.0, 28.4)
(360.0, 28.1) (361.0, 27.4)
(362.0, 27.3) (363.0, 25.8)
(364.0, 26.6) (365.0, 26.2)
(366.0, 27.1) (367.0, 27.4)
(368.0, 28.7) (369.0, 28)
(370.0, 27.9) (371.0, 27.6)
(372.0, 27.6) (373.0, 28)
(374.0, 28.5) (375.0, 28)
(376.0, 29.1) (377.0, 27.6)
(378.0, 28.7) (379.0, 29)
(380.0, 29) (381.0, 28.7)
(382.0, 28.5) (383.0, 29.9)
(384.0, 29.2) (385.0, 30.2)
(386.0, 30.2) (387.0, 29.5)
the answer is 1.2 K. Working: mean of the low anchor 38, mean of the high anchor 29.9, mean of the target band 31.4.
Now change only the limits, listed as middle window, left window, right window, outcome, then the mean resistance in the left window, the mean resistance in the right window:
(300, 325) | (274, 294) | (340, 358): 3.0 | 32.5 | 30.7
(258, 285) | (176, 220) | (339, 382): 1.2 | 38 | 29.1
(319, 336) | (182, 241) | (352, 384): 1.0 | 38.5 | 28.7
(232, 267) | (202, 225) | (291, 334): 1.1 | 39.5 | 29.5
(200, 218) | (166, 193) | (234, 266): -2.4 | 35.5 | 34.6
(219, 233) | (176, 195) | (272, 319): -2.0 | 36.2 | 30.7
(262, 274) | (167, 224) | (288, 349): -0.1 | 37.5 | 29.8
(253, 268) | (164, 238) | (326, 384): 0.6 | 37.6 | 29.3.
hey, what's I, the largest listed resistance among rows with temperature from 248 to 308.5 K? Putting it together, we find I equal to 35.1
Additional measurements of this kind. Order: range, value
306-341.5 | 31.4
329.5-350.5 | 31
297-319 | 33.1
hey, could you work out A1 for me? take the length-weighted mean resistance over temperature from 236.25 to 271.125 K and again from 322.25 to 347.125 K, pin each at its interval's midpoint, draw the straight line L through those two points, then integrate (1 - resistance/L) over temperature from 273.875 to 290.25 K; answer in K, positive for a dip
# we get 0.2 K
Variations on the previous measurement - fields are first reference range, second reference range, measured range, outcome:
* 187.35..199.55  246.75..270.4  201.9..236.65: -3.4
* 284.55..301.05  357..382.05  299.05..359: 2.6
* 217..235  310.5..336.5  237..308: 1.7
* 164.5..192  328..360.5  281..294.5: -0.4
